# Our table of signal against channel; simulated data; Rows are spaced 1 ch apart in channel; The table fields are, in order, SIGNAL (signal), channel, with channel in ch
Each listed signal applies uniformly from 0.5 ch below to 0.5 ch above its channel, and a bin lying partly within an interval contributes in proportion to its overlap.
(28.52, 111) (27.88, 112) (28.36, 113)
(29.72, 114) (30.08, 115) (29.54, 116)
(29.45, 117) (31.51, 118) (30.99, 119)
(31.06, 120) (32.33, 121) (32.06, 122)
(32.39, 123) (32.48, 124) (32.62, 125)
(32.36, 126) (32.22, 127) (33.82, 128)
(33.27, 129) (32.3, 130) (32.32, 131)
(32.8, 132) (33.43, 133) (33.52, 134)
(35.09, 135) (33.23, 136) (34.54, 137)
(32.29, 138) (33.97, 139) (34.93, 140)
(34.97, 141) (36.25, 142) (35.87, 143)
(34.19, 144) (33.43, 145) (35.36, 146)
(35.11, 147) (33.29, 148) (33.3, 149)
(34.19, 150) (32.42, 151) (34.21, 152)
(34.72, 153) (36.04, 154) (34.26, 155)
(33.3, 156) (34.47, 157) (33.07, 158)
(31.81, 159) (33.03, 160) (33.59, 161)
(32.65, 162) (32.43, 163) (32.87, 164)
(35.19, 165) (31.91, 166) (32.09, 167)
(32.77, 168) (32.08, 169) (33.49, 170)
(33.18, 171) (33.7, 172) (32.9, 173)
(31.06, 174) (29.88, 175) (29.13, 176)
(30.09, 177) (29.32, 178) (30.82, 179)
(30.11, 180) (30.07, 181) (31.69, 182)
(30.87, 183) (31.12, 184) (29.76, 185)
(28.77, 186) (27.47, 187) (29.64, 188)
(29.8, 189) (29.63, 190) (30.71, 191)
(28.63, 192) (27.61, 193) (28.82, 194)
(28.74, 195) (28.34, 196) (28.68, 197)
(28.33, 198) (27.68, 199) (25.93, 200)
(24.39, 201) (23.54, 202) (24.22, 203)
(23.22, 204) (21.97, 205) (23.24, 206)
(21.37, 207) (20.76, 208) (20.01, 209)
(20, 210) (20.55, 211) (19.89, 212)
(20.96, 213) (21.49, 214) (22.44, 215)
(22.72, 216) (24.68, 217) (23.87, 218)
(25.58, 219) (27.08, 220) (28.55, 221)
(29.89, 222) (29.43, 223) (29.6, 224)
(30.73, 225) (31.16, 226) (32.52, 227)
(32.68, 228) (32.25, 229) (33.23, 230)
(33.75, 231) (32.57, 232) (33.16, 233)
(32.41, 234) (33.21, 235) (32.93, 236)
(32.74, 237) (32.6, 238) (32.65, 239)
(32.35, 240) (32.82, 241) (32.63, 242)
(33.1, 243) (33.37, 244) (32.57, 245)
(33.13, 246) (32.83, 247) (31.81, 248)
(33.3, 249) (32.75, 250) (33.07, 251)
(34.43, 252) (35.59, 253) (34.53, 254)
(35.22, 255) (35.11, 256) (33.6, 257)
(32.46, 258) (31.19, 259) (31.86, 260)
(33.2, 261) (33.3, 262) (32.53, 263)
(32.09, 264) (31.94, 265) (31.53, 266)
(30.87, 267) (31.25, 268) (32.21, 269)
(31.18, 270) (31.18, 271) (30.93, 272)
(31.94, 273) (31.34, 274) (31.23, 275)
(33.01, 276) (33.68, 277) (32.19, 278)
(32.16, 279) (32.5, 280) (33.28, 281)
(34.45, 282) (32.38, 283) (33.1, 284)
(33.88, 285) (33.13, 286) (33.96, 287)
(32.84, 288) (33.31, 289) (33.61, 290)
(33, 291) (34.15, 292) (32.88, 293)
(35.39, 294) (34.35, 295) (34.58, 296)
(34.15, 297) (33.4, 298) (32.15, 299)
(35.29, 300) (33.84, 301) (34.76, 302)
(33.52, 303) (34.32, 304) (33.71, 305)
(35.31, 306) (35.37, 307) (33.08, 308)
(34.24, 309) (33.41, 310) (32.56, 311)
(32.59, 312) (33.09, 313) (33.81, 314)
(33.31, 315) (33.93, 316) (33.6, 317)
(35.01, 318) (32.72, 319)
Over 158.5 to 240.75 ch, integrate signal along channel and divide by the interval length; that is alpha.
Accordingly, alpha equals 29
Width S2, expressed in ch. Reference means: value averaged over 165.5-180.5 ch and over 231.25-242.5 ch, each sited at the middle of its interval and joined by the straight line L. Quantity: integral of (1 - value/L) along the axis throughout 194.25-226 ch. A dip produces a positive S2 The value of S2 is 7.2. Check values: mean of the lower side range 31.5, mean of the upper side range 32.8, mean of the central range 24.9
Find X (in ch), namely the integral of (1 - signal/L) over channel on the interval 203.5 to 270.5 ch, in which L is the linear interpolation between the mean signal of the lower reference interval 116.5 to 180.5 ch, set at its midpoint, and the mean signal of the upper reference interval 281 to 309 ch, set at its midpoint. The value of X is 7.2 ch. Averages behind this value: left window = 32.9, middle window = 29.9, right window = 33.8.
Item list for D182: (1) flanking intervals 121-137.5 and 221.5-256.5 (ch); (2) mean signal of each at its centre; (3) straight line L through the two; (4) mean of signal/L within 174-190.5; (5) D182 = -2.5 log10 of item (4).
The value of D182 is 0.10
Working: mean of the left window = 33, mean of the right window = 32.7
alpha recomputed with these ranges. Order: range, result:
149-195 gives 31.7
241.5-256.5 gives 33.6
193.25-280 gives 29.8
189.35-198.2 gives 28.9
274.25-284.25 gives 32.8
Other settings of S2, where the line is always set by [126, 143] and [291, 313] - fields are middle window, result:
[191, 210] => 4.77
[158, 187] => 1.84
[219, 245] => 1.57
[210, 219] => 3.10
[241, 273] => 1.07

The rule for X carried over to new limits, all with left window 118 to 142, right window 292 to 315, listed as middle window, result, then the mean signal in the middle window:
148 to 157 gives -0.2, 34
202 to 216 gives 4.9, 21.7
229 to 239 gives 0.2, 32.9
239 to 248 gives 0.2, 32.8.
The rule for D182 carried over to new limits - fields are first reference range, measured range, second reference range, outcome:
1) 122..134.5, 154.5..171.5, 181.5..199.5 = -0.08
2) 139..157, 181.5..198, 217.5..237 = 0.11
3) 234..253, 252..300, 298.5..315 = 0.01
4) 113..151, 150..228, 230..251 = 0.14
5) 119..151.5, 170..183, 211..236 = 0.00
